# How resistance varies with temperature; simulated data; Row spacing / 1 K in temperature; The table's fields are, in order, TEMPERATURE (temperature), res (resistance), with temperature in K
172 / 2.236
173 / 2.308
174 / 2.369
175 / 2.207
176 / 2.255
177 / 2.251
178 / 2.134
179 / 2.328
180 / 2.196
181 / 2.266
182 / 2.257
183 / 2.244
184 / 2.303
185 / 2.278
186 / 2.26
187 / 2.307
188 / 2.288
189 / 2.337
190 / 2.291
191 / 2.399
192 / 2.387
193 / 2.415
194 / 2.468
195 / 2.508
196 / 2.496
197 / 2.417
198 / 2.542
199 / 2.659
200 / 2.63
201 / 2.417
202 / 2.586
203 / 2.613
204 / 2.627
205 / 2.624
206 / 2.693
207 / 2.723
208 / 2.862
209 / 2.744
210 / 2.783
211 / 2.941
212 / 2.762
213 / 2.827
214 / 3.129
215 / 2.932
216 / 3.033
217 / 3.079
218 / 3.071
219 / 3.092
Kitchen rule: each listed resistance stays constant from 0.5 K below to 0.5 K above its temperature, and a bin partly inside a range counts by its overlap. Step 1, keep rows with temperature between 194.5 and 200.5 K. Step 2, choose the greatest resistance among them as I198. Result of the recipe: 2.659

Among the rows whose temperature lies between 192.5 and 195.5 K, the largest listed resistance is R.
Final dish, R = 2.508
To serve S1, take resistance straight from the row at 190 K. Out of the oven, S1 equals 2.291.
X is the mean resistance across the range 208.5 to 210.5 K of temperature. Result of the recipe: 2.76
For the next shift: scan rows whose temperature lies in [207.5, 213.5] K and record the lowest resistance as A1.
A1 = 2.744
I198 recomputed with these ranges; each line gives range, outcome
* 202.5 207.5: 2.723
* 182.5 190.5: 2.337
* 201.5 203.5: 2.613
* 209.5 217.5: 3.129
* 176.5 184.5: 2.328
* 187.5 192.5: 2.399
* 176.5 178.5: 2.251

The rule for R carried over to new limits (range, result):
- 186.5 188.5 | 2.307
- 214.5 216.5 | 3.033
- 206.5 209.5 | 2.862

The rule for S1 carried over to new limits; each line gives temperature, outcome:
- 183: 2.244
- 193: 2.415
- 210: 2.783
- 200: 2.63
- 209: 2.744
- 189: 2.337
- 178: 2.134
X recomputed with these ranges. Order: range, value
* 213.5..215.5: 3.03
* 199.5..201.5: 2.52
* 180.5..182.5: 2.26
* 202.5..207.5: 2.66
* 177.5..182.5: 2.24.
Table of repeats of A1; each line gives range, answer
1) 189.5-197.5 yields 2.291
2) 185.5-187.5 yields 2.26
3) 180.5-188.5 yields 2.244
